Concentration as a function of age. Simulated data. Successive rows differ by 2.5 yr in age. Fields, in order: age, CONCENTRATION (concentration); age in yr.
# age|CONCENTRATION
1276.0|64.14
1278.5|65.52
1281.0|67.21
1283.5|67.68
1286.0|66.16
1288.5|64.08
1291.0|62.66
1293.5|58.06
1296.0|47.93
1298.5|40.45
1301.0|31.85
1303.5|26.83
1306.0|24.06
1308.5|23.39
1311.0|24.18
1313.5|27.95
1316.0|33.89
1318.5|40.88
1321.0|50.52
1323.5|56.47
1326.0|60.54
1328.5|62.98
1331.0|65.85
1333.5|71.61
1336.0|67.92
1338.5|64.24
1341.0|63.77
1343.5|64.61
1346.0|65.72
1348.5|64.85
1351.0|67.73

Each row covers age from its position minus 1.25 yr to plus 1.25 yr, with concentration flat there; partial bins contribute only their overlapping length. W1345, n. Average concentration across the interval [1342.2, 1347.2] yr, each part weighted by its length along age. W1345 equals 65.1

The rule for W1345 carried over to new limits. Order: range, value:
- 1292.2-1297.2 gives 53.1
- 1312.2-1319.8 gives 34.3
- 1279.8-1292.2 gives 65.6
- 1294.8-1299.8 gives 44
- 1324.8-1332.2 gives 63.1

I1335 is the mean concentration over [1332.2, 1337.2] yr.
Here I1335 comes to 69.7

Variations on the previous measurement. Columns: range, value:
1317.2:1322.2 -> 45.5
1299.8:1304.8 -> 29.3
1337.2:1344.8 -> 64.2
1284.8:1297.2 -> 59.8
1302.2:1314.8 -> 25.3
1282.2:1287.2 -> 66.9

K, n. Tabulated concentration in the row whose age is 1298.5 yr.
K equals 40.45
